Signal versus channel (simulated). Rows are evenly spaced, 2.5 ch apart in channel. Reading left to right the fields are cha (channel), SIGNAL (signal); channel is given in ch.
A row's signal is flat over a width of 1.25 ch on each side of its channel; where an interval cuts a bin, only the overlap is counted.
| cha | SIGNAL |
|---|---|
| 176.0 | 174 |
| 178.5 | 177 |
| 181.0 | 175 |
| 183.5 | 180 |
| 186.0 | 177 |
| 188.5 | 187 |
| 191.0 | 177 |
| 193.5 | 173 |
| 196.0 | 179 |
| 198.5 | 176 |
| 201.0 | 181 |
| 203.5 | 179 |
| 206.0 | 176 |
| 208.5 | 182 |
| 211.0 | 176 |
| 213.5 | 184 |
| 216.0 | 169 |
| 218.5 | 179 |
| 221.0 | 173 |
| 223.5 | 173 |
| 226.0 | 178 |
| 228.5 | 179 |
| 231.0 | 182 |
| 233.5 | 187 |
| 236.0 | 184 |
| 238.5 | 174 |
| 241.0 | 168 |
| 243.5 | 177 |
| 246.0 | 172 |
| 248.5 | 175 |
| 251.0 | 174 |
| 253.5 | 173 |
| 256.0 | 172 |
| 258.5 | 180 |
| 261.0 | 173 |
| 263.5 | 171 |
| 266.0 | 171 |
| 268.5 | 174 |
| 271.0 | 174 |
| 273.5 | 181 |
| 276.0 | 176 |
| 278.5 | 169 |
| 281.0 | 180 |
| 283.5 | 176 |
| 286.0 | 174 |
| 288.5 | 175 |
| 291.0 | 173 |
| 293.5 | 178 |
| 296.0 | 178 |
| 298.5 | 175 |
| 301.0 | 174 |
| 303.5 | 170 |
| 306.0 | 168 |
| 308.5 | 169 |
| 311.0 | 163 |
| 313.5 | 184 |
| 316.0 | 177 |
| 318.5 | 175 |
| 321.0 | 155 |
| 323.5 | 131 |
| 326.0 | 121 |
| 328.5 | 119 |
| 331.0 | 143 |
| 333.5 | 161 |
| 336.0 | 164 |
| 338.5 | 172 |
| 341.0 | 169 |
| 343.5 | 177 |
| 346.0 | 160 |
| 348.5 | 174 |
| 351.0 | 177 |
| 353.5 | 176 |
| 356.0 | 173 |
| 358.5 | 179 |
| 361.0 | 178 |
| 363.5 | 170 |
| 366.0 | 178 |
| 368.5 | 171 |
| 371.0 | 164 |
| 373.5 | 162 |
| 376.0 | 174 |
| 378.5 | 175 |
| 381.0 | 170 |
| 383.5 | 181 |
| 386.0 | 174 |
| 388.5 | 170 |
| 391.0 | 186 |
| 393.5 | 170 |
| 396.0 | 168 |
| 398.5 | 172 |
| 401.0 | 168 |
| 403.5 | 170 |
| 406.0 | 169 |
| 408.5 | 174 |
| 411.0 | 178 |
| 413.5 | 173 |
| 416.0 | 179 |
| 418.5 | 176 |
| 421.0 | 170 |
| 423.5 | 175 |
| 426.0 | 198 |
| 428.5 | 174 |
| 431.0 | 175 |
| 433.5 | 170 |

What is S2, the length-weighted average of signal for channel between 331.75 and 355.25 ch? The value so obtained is 169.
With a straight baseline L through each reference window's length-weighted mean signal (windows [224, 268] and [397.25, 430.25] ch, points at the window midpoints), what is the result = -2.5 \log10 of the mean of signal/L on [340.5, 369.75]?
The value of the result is 0.01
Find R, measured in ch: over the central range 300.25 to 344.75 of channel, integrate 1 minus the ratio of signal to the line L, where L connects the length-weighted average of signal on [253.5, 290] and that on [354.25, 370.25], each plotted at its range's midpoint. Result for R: 3.58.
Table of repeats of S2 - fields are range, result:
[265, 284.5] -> 175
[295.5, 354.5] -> 164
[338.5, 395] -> 173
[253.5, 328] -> 170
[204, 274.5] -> 176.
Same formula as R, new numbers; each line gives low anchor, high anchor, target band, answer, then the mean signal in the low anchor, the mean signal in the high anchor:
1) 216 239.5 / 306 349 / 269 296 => -1.2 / 178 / 160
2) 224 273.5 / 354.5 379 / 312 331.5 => 2.5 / 176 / 172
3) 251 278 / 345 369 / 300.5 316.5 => 0.2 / 174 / 174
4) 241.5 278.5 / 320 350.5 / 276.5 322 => -2.6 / 174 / 154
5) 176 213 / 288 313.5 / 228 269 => 0.0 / 178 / 173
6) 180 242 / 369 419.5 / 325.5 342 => 2.2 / 178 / 173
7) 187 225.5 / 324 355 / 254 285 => -1.1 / 178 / 159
